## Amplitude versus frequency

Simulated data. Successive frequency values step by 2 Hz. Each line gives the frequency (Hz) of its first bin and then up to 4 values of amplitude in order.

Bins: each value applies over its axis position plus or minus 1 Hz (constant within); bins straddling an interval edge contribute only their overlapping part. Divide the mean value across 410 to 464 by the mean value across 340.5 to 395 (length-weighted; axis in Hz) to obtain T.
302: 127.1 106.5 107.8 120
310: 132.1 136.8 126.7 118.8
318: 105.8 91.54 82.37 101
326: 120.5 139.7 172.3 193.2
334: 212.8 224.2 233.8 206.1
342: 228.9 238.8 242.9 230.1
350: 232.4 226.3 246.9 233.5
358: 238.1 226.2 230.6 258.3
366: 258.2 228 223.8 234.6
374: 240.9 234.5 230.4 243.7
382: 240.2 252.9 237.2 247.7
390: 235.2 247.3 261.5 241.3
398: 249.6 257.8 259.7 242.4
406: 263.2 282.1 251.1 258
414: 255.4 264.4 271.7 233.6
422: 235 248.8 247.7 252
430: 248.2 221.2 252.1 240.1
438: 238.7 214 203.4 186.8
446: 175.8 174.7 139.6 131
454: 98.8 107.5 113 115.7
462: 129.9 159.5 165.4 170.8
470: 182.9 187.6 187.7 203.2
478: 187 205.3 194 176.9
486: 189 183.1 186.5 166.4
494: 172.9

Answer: 0.85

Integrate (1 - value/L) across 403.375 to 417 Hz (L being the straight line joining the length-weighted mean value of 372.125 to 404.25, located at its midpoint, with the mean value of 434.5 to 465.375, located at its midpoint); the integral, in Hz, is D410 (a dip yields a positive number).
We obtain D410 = -2.79 Hz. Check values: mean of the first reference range 245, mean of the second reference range 163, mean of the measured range 260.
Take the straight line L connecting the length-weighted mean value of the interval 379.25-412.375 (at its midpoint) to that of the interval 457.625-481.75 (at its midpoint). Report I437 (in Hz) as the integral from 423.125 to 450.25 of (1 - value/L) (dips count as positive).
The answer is -1.6 Hz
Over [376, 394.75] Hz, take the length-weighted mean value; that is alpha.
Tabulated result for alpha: 243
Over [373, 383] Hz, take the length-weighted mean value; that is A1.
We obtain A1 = 238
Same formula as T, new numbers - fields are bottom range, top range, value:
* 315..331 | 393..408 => 2.19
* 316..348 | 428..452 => 1.20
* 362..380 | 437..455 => 0.73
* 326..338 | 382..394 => 1.31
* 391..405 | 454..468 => 0.53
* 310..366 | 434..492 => 0.92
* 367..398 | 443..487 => 0.68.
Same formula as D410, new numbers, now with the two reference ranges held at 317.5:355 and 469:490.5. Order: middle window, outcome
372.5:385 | -3.5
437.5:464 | 4.8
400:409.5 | -3.7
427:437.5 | -3.0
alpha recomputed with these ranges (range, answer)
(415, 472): 194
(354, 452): 237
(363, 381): 239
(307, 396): 204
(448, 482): 157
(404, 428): 255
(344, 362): 235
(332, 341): 216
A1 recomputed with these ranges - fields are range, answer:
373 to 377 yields 238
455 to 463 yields 117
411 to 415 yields 257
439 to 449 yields 191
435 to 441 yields 231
